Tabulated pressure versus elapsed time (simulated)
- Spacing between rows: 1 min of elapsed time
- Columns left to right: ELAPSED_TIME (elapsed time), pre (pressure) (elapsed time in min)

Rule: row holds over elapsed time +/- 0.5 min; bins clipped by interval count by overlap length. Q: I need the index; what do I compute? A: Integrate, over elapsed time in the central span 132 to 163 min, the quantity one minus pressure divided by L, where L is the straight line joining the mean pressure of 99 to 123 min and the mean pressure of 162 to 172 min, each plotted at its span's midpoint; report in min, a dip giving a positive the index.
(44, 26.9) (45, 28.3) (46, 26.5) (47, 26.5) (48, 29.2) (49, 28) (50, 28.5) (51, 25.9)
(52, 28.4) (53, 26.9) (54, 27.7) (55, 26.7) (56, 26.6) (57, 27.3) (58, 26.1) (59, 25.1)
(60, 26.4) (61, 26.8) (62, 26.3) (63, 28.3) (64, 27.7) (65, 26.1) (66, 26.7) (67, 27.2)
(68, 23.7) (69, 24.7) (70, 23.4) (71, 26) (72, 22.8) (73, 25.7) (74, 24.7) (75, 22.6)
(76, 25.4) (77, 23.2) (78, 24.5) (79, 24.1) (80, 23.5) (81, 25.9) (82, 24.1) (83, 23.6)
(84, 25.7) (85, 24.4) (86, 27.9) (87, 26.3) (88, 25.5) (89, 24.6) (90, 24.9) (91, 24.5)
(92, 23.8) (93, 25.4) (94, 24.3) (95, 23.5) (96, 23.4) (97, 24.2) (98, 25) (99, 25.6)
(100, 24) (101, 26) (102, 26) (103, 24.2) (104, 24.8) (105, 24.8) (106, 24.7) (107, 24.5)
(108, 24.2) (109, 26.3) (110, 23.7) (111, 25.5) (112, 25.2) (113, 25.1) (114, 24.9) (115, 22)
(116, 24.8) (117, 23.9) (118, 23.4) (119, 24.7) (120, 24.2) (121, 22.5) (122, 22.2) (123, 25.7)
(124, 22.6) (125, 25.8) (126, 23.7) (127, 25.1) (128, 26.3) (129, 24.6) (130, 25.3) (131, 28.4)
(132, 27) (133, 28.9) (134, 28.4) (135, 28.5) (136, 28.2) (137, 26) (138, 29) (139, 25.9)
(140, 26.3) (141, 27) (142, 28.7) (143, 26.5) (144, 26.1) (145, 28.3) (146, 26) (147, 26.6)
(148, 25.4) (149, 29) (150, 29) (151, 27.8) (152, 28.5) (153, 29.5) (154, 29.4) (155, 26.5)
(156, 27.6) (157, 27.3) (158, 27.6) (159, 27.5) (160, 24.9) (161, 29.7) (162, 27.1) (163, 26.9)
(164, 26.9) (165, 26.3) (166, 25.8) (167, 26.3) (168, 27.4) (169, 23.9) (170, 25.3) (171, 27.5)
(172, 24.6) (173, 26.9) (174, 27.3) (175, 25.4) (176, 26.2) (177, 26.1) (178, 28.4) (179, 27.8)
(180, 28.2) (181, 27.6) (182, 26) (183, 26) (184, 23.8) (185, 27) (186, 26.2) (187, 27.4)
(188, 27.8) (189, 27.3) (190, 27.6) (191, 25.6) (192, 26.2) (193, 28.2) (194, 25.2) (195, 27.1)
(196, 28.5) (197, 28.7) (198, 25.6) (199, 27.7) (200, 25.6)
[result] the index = -2.4 min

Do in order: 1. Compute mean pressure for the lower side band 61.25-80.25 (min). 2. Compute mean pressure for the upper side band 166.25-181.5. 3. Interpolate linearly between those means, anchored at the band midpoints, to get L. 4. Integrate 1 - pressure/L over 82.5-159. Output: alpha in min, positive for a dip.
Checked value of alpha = 0.2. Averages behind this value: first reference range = 25.1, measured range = 25.8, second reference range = 26.6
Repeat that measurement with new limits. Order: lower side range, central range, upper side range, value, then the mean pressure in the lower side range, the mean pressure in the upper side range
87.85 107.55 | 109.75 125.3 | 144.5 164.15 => 0.9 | 24.7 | 27.6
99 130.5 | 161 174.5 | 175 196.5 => -0.1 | 24.6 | 26.8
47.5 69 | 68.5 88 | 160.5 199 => 1.6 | 26.9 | 26.7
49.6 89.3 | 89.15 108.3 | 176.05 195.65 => 1.0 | 25.7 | 26.8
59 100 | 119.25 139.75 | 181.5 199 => -0.1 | 25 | 26.7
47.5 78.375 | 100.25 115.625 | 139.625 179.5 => 1.0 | 26.1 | 27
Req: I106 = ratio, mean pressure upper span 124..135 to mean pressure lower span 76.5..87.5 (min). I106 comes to 1.1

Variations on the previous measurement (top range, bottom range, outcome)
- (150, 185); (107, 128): 1.11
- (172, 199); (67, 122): 1.09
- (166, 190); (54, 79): 1.04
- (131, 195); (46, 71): 1.01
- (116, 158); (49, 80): 1.02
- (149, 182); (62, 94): 1.08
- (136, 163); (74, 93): 1.11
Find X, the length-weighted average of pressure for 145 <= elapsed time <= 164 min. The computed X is 27.6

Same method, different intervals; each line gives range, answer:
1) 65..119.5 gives 24.7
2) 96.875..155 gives 25.9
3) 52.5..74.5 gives 26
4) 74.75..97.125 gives 24.6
